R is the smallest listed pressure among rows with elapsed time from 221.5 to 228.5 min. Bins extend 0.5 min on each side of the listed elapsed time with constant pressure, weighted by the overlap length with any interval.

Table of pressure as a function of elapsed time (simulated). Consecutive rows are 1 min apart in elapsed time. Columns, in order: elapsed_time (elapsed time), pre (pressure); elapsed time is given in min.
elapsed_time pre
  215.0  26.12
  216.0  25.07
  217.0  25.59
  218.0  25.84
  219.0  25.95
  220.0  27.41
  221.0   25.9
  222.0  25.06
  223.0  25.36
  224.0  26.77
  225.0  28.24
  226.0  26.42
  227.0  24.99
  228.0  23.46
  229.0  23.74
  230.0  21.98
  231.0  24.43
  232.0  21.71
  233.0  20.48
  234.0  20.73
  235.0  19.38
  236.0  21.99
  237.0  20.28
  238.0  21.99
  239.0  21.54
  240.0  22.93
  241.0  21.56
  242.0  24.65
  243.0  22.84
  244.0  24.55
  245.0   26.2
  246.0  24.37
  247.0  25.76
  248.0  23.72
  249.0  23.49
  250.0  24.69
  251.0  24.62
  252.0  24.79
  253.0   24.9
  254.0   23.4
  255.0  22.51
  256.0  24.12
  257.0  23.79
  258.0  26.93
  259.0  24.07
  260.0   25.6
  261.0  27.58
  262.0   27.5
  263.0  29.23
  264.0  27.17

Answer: 23.46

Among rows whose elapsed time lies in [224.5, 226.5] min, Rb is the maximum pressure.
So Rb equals 28.24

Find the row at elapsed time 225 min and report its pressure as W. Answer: 28.24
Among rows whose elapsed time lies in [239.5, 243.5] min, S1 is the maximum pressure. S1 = 24.65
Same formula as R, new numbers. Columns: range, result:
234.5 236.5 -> 19.38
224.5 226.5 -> 26.42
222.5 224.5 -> 25.36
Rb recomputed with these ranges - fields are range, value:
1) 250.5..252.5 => 24.79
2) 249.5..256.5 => 24.9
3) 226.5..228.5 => 24.99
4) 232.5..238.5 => 21.99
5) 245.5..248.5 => 25.76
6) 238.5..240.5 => 22.93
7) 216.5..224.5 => 27.41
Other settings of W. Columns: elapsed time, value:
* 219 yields 25.95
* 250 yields 24.69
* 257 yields 23.79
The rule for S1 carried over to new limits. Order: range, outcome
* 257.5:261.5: 27.58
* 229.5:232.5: 24.43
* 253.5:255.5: 23.4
